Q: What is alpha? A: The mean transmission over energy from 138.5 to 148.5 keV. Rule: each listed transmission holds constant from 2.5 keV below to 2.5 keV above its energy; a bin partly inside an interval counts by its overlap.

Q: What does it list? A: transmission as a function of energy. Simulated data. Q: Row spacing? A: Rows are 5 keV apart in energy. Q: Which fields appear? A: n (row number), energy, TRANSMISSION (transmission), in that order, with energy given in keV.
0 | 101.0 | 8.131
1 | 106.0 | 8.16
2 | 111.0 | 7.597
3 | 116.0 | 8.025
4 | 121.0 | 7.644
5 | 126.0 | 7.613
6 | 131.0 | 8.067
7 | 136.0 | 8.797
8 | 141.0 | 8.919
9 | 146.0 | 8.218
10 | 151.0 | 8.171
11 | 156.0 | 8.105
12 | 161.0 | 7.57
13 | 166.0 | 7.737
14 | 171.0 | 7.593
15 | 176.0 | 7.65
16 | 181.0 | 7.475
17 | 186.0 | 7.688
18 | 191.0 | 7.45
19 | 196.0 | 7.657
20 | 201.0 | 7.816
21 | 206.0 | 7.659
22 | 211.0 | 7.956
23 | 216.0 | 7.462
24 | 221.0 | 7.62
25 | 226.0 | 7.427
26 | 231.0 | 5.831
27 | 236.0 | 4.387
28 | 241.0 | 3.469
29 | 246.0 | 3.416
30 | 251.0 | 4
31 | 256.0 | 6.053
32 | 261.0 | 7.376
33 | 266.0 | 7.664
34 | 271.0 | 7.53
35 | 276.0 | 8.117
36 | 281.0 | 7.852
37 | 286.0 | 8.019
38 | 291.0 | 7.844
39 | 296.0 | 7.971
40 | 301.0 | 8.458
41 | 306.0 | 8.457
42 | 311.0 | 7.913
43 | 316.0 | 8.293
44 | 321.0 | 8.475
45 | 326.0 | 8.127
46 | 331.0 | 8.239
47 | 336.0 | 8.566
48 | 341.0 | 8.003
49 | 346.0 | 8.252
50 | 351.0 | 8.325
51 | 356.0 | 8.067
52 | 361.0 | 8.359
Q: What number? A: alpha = 8.57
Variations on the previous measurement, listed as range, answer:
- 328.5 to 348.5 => 8.27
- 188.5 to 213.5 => 7.71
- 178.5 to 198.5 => 7.57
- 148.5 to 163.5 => 7.95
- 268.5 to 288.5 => 7.88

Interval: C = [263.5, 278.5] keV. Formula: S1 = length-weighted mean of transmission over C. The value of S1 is 7.77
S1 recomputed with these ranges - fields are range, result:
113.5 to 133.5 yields 7.84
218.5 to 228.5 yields 7.52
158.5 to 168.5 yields 7.65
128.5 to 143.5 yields 8.59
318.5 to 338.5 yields 8.35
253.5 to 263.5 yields 6.71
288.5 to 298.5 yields 7.91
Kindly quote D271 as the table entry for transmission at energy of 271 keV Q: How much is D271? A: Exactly 7.53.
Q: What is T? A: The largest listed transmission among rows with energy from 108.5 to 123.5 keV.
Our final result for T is 8.025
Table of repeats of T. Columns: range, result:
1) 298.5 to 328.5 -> 8.475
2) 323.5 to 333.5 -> 8.239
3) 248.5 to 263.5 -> 7.376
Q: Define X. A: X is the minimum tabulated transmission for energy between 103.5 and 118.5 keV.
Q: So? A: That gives 7.597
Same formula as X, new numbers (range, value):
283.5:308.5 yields 7.844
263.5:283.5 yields 7.53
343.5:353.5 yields 8.252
